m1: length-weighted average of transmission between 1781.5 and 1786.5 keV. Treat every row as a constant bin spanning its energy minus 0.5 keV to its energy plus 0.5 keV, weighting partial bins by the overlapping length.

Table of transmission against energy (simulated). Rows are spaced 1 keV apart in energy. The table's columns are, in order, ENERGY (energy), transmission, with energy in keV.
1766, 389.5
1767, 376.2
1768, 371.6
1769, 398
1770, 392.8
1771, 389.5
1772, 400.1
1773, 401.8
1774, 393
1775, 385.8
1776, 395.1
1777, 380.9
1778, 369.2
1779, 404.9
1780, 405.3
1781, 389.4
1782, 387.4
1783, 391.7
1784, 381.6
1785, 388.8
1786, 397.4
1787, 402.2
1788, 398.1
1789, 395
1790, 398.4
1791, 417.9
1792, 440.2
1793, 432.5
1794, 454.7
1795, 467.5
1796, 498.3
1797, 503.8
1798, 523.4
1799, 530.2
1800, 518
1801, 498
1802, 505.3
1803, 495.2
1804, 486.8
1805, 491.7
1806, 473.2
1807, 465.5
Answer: 389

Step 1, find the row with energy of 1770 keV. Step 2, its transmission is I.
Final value 392.8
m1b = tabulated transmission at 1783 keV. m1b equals 391.7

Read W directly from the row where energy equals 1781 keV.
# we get 389.4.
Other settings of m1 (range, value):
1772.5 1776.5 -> 394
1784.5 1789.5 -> 396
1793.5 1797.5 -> 481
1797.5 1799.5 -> 527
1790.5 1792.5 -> 429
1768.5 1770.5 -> 395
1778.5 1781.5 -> 400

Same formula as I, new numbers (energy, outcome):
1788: 398.1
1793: 432.5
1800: 518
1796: 498.3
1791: 417.9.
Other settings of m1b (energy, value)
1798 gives 523.4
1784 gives 381.6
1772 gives 400.1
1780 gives 405.3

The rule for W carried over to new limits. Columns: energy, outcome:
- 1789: 395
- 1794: 454.7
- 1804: 486.8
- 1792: 440.2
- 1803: 495.2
